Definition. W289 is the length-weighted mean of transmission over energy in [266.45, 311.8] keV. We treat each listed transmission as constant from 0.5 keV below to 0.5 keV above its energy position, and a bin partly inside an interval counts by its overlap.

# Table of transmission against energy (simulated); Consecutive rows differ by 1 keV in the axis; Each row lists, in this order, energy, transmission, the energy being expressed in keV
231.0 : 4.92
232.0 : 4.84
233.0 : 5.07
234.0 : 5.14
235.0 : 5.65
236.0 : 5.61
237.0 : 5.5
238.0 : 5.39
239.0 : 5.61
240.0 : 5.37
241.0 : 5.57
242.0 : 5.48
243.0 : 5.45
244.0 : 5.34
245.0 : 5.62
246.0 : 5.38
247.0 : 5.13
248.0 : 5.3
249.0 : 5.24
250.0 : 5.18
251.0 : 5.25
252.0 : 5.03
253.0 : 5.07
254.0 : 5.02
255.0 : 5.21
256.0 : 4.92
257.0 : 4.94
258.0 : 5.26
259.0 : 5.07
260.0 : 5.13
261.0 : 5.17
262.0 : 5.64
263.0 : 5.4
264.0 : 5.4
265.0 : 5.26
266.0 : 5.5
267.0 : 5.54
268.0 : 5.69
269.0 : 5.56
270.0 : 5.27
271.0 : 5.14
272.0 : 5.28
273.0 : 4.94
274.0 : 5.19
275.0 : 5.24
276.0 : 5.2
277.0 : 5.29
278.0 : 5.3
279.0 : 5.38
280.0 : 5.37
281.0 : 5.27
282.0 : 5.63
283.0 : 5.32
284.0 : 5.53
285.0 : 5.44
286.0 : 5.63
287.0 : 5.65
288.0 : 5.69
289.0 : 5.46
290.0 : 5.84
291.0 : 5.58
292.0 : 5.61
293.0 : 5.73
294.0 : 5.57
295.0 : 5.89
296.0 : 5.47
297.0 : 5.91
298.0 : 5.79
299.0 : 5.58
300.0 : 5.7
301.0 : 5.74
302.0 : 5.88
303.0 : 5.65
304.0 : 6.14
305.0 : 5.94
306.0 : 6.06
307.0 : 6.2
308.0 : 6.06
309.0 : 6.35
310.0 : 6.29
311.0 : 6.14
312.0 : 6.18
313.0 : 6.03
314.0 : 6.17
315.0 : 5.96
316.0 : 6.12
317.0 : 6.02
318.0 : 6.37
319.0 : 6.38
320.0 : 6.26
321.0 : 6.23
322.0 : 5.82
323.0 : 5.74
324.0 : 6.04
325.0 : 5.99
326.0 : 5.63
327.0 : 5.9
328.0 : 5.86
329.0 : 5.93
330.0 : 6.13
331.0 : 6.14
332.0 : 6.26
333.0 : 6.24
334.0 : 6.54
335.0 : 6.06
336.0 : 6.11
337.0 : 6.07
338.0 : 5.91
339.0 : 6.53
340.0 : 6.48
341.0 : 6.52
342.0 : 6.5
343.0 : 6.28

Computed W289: 5.63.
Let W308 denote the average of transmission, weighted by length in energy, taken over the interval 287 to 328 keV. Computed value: 5.92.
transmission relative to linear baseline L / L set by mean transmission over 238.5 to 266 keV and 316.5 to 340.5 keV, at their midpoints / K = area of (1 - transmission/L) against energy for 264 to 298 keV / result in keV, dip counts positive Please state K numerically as 0.8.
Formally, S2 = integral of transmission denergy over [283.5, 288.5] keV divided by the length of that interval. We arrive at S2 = 5.59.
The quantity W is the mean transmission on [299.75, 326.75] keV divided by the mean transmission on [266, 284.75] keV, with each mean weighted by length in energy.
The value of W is 1.1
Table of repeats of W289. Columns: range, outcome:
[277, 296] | 5.54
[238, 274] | 5.3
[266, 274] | 5.35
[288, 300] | 5.68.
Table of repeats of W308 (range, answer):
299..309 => 5.93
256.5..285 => 5.32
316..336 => 6.08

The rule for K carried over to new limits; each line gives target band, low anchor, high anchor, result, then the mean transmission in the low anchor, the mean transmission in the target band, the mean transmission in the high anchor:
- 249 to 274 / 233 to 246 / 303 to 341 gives 1.7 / 5.46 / 5.24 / 6.11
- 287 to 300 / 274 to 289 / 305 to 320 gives 0.1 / 5.42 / 5.68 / 6.16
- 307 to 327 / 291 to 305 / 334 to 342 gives -0.3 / 5.74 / 6.09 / 6.28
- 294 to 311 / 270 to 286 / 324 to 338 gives -0.8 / 5.31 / 5.91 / 6.06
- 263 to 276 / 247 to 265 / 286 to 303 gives 0.1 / 5.19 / 5.33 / 5.69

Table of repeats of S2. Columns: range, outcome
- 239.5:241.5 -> 5.47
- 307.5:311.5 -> 6.21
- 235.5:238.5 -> 5.5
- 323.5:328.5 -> 5.88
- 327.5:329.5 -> 5.89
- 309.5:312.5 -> 6.2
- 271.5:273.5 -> 5.11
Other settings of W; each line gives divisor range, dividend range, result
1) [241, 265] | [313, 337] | 1.16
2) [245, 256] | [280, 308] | 1.10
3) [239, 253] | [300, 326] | 1.14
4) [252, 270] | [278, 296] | 1.05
